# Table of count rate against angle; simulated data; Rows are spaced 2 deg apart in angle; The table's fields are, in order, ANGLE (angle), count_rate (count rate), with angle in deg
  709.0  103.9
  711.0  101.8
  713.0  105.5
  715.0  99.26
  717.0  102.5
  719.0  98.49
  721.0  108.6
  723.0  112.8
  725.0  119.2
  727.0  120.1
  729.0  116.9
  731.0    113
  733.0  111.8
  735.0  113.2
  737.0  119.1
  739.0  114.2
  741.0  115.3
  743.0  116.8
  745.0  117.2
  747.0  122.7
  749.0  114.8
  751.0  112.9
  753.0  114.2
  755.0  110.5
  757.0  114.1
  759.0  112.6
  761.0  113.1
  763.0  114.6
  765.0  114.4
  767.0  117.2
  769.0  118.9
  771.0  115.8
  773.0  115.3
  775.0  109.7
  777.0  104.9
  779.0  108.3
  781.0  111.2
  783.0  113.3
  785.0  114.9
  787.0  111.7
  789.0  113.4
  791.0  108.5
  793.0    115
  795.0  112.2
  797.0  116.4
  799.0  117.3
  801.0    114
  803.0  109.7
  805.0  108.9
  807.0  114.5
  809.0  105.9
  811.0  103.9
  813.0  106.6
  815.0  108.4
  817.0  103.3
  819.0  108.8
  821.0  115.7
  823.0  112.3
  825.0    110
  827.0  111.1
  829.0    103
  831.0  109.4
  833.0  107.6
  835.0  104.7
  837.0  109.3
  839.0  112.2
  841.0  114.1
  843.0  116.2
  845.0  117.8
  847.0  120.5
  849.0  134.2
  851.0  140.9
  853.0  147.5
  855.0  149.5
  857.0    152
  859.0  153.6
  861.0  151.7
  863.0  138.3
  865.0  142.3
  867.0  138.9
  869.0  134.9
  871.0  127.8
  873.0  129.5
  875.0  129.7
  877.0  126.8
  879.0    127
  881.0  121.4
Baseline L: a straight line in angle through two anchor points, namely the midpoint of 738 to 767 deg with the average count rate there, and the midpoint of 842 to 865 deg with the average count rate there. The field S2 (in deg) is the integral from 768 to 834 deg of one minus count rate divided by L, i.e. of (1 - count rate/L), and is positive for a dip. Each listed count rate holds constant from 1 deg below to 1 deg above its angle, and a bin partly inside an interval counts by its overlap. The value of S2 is 7.9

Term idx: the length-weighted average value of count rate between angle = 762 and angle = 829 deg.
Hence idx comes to 112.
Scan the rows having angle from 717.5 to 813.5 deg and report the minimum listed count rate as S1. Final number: 98.49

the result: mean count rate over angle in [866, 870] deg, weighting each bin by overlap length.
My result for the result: 137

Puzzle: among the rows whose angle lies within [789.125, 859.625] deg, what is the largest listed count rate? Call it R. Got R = 153.6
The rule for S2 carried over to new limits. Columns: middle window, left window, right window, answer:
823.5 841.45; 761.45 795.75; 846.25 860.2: 3.4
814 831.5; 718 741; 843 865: 3.1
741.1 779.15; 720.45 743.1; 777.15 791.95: -0.4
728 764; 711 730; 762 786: -1.3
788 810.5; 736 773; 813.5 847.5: 0.1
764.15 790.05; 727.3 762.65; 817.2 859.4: 0.9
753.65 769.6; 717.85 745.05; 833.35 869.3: 0.5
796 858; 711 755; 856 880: 6.6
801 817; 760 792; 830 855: 1.2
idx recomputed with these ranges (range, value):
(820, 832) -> 110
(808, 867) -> 121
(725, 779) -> 115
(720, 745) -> 115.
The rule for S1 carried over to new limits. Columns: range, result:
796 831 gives 103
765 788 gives 104.9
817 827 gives 103.3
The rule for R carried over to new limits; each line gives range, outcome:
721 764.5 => 122.7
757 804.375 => 118.9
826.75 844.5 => 116.2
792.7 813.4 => 117.3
